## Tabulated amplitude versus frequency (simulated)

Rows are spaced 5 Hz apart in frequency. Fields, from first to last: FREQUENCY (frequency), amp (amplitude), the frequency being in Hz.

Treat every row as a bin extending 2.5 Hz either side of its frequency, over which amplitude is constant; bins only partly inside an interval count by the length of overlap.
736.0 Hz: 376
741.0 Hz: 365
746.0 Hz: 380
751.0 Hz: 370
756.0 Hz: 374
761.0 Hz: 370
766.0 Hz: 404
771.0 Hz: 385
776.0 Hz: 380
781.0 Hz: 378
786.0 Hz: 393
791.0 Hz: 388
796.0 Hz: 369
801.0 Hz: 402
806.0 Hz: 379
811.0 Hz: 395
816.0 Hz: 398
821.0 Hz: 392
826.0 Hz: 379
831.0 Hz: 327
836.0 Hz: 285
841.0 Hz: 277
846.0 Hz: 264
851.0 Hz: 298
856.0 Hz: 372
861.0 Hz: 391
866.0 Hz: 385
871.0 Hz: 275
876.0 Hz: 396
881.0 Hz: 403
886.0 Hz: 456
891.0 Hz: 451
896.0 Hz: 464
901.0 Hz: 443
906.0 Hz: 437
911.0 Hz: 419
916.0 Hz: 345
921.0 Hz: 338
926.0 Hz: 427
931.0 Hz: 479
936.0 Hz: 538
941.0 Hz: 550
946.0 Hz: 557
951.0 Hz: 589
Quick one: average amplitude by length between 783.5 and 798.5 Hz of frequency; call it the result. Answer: 383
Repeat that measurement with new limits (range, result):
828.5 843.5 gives 296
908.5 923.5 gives 367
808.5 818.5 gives 396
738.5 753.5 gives 372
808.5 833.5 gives 378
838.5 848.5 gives 270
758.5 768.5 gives 387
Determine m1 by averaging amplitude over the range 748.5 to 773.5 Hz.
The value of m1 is 381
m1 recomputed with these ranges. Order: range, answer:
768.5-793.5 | 385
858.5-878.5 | 362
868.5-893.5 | 396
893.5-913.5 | 441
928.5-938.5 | 508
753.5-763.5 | 372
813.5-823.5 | 395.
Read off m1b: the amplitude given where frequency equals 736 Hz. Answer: 376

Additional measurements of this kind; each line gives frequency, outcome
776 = 380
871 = 275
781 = 378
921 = 338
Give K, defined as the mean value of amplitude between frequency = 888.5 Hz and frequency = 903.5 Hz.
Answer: 453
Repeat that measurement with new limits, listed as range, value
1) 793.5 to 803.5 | 386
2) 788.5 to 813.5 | 387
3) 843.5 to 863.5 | 331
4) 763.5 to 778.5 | 390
